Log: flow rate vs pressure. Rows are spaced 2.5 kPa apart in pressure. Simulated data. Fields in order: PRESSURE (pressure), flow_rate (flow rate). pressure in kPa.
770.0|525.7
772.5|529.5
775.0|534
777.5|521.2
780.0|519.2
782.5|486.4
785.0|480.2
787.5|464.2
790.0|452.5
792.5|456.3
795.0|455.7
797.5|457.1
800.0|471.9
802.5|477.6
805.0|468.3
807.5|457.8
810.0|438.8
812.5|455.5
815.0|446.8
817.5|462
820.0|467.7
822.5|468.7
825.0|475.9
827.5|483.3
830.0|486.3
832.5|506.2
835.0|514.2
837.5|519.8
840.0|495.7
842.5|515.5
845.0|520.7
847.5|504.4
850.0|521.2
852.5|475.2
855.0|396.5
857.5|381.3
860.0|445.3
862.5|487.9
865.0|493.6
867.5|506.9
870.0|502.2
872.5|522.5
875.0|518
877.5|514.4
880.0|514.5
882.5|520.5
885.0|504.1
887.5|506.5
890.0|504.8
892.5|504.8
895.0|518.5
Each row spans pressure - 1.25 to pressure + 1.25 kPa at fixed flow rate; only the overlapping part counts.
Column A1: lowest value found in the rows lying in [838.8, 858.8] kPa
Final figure 381.3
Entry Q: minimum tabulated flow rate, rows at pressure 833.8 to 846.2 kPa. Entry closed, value 495.7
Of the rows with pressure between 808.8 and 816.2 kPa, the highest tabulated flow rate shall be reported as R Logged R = 455.5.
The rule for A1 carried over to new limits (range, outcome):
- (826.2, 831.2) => 483.3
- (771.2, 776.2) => 529.5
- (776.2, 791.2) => 452.5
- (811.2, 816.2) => 446.8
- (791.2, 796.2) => 455.7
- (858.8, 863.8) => 445.3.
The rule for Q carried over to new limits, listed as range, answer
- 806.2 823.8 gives 438.8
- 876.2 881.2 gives 514.4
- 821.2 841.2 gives 468.7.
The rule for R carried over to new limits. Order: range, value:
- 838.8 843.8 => 515.5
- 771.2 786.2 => 534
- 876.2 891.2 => 520.5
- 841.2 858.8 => 521.2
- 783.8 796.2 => 480.2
